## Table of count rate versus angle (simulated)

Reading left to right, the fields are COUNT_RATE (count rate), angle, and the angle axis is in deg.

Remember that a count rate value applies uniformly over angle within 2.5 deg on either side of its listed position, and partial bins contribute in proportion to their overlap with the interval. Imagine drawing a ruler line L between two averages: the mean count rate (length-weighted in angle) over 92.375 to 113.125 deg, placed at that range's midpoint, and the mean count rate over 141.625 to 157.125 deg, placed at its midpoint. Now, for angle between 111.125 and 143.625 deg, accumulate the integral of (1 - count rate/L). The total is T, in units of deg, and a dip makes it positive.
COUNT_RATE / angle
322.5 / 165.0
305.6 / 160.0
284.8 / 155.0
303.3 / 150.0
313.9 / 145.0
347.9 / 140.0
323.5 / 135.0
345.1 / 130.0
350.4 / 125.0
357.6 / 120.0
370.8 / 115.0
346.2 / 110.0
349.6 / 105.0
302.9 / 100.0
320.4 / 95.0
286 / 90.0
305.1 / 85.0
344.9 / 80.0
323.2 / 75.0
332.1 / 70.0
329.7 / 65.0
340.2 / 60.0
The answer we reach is -3.21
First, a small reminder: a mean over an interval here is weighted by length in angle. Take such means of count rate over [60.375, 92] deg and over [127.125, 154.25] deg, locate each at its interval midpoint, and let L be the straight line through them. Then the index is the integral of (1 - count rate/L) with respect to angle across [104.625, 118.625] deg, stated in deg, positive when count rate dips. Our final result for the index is -1.44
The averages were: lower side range 322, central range 357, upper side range 324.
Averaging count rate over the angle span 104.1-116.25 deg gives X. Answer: 355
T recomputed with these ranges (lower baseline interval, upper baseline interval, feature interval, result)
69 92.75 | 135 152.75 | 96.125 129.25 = -2.7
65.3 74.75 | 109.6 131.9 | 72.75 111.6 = 2.2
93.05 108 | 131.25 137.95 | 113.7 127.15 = -1.3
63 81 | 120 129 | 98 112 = 0.4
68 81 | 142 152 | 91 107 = 0.2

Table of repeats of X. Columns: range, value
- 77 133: 334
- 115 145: 344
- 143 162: 301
